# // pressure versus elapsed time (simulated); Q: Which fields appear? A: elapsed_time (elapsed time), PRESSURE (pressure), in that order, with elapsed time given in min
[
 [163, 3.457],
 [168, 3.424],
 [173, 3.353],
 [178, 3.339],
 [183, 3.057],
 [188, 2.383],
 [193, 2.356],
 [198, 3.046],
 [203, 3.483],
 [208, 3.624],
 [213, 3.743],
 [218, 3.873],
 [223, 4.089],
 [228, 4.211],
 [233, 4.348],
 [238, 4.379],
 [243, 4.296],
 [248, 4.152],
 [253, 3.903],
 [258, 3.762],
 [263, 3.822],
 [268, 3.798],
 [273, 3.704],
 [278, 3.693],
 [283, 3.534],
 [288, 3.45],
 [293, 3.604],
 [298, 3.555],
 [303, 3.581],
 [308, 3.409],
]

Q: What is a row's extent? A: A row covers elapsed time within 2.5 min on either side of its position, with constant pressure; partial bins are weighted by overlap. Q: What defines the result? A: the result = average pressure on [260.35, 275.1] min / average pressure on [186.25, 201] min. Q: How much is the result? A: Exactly 1.4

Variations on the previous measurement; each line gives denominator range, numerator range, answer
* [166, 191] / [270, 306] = 1.16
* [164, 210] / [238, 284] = 1.25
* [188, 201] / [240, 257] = 1.53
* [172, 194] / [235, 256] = 1.44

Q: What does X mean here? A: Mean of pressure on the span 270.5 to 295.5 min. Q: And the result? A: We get 3.6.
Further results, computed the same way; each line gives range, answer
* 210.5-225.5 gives 3.9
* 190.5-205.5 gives 2.96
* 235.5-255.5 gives 4.18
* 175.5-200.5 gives 2.84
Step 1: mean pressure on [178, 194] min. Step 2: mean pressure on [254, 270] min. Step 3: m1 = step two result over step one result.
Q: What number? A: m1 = 1.4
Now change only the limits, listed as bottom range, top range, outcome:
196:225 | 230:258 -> 1.15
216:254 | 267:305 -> 0.87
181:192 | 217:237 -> 1.57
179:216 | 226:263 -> 1.32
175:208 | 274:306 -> 1.19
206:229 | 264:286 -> 0.95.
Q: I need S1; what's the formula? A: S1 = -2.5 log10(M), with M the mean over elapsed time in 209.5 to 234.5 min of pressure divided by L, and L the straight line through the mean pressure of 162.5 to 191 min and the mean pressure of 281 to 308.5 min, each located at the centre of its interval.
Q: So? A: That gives -0.22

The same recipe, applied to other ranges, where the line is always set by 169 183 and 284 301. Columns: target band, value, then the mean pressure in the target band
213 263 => -0.19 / 4.08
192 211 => 0.05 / 3.2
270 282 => -0.05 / 3.68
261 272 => -0.09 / 3.8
